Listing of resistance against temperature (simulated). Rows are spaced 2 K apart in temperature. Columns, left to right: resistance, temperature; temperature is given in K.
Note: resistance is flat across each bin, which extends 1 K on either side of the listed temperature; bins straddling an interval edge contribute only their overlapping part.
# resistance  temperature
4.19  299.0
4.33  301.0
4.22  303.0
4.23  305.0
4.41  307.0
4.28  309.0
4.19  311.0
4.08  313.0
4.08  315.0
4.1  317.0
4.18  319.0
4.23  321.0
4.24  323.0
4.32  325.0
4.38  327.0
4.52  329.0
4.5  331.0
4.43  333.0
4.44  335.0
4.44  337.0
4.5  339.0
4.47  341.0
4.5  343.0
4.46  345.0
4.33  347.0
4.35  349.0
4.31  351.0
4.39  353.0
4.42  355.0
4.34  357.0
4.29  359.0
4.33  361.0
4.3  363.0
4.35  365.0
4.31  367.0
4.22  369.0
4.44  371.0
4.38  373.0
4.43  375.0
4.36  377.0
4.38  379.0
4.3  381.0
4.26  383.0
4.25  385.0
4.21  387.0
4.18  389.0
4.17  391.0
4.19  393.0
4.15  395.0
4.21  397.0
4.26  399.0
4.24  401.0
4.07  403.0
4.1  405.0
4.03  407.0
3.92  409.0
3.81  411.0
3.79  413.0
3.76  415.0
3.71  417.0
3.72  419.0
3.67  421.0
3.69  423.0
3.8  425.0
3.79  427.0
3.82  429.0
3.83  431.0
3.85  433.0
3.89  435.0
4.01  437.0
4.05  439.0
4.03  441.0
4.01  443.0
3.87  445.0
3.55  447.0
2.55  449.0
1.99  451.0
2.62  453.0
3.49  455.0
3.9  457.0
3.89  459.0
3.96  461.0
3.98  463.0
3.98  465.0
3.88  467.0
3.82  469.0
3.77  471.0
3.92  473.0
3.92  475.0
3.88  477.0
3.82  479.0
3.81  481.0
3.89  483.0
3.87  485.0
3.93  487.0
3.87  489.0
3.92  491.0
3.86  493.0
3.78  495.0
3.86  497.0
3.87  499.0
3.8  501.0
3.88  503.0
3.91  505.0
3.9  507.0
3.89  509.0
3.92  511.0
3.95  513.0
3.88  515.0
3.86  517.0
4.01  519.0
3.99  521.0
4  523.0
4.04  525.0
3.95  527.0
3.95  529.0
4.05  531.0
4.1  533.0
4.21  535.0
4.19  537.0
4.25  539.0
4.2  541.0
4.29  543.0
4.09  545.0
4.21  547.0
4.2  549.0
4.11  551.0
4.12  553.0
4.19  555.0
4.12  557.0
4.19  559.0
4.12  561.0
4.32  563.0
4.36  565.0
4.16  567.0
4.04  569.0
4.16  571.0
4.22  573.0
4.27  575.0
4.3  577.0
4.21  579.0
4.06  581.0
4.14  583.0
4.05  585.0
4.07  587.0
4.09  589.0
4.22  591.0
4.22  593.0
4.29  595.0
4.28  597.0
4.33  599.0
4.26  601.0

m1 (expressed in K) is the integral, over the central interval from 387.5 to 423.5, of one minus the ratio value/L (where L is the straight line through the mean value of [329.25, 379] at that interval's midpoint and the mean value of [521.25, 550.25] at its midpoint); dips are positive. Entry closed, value 2.7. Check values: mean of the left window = 4.39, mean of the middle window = 3.99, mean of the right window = 4.12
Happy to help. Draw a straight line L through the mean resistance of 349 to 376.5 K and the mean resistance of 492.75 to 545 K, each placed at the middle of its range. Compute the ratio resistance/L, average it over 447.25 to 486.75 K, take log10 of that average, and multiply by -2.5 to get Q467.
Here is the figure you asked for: 0.13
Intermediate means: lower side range 4.35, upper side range 3.99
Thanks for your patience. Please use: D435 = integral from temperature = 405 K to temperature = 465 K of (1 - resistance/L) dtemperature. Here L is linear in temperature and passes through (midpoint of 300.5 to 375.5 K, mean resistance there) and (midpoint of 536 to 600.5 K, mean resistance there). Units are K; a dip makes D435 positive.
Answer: 8.0 K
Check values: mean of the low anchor 4.33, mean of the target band 3.7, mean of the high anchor 4.19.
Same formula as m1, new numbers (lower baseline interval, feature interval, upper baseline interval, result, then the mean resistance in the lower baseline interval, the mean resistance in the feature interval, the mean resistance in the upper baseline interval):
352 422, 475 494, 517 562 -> 1.2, 4.17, 3.87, 4.11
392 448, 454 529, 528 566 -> 3.2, 3.92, 3.89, 4.17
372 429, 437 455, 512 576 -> 3.1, 4.06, 3.38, 4.12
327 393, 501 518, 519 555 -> 1.1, 4.36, 3.89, 4.11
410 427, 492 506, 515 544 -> 0.5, 3.75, 3.85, 4.07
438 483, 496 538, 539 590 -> -0.2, 3.67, 3.96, 4.17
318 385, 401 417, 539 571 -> 1.4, 4.36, 3.93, 4.18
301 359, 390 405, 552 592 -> 0.4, 4.33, 4.18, 4.17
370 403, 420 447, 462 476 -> 1.3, 4.27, 3.86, 3.9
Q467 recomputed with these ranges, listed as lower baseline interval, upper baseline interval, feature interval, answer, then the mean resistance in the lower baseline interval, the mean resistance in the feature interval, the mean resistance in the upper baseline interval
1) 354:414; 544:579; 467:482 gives 0.10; 4.22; 3.85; 4.19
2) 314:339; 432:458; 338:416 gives -0.07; 4.33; 4.25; 3.52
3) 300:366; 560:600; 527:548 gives 0.02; 4.33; 4.14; 4.2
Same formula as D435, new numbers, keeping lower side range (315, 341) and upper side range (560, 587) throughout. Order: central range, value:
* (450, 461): 2.6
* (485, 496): 1.0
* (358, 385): -0.1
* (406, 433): 3.1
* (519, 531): 0.6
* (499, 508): 0.8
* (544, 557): 0.1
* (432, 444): 0.8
